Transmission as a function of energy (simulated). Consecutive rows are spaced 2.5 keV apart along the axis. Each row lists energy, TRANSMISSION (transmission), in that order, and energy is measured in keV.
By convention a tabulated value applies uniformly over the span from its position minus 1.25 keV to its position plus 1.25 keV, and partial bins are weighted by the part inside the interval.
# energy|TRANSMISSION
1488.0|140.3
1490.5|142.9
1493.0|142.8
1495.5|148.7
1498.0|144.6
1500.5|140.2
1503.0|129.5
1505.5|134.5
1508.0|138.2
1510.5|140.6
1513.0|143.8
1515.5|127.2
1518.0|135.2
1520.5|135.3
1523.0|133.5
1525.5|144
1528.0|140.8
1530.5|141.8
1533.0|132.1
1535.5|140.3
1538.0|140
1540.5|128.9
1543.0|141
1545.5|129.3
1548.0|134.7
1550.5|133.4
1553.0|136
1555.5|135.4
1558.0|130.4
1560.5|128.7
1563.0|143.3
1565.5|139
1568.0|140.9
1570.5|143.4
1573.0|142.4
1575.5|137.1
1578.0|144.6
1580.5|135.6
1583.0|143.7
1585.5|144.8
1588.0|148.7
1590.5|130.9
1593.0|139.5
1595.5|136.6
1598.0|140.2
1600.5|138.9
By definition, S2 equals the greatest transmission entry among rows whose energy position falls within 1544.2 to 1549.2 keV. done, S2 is 134.7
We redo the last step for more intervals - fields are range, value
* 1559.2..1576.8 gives 143.4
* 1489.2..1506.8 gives 148.7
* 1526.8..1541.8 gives 141.8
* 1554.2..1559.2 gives 135.4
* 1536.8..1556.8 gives 141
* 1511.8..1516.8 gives 143.8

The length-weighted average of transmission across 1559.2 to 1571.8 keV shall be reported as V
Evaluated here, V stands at 139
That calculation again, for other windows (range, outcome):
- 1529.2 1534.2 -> 137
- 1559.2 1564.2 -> 136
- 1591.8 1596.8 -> 138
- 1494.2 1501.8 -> 144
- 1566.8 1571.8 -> 142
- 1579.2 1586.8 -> 141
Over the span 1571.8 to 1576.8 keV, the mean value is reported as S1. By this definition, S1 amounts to 140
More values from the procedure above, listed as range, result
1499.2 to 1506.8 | 135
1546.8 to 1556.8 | 135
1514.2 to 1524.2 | 133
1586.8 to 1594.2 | 140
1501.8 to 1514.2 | 137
